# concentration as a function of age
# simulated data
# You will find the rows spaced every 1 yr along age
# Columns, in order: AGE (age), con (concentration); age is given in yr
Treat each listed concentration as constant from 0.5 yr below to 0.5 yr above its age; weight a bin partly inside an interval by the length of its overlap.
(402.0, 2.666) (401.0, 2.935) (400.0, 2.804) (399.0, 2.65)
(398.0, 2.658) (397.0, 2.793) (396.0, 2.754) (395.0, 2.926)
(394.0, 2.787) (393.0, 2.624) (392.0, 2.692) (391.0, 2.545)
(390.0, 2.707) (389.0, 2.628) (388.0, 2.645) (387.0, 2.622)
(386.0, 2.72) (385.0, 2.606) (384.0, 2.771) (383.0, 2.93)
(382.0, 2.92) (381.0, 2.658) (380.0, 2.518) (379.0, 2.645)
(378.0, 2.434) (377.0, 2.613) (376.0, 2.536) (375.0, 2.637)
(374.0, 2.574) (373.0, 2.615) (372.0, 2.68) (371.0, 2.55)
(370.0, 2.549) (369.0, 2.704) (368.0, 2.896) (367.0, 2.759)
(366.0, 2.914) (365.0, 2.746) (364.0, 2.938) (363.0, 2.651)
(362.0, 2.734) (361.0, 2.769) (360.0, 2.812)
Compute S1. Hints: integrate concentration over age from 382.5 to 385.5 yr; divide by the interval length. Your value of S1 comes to 2.77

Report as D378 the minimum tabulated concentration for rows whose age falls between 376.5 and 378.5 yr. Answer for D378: 2.434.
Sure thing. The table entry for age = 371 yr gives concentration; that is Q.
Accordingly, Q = 2.55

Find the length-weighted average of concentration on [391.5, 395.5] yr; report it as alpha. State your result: 2.76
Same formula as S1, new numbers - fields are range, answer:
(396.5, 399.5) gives 2.7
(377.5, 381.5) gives 2.56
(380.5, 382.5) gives 2.79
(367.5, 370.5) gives 2.72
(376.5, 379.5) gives 2.56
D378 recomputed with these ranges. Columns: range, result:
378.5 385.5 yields 2.518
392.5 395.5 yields 2.624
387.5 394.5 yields 2.545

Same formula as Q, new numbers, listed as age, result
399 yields 2.65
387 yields 2.622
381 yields 2.658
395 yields 2.926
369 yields 2.704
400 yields 2.804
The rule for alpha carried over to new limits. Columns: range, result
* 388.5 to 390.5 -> 2.67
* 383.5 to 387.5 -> 2.68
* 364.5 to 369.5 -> 2.8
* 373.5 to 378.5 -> 2.56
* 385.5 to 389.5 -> 2.65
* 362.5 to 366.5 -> 2.81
